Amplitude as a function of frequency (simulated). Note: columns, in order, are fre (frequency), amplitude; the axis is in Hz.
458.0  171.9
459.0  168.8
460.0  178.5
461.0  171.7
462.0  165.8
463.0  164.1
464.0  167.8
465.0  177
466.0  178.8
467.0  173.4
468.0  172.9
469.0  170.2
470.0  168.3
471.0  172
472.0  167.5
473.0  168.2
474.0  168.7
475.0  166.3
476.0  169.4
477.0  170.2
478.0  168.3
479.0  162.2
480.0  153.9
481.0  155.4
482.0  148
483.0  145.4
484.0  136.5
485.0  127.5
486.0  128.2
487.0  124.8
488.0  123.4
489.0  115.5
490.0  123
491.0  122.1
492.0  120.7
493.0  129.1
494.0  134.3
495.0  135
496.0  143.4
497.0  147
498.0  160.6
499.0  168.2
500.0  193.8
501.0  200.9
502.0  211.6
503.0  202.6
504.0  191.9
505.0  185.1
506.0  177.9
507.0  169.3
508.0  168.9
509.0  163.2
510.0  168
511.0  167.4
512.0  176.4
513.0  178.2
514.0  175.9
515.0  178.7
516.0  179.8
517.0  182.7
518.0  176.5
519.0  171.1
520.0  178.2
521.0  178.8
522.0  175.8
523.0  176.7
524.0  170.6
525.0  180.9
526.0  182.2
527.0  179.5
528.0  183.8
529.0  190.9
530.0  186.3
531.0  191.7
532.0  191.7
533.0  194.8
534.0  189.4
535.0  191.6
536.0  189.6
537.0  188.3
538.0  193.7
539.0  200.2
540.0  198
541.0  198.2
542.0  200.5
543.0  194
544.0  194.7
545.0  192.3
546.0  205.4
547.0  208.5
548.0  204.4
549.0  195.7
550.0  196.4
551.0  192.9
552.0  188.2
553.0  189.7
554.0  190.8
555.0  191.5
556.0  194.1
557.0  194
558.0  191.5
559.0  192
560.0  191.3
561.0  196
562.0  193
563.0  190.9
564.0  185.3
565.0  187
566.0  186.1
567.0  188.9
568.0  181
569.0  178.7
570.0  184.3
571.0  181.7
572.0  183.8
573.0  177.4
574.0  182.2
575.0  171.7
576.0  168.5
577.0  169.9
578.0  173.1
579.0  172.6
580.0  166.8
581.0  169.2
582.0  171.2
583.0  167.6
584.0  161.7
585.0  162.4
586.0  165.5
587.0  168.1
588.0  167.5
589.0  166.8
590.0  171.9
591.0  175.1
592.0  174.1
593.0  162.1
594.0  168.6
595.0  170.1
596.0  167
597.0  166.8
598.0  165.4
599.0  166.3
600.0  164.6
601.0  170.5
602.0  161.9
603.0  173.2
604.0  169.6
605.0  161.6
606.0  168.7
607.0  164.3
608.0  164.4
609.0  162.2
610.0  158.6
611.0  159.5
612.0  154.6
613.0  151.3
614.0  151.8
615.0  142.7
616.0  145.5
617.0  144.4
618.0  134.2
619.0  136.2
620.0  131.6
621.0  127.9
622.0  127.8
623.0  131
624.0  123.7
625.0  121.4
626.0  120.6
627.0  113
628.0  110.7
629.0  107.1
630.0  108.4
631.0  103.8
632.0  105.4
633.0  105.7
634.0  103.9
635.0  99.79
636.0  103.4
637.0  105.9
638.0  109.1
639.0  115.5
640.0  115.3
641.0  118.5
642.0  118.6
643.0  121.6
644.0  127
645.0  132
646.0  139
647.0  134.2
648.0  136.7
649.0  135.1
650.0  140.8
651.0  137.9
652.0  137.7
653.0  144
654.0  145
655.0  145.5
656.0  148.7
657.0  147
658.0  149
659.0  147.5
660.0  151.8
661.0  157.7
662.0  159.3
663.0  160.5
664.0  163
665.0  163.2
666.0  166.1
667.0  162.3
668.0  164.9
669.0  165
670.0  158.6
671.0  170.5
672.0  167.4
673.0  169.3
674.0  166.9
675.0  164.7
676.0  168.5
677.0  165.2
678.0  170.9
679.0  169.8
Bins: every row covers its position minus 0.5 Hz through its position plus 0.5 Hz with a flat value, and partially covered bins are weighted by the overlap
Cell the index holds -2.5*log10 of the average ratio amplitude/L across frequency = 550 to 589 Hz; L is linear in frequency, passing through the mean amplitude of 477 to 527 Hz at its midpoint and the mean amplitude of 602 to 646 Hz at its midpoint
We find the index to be -0.24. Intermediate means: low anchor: 162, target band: 181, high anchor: 132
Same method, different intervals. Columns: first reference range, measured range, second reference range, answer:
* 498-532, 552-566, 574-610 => -0.11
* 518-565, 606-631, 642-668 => 0.17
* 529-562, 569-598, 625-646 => -0.07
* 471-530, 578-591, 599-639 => -0.17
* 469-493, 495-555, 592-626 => -0.22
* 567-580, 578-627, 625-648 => -0.06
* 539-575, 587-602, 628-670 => 0.00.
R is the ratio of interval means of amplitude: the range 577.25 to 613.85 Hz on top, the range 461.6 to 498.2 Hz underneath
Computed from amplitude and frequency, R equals 1.1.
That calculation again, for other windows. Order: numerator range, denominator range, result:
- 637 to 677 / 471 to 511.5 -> 0.93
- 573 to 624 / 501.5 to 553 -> 0.86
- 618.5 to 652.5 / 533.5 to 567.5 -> 0.62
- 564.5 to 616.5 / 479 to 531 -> 1.03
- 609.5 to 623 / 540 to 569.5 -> 0.74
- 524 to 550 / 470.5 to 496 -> 1.33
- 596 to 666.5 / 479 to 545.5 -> 0.82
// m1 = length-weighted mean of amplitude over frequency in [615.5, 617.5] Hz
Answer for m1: 145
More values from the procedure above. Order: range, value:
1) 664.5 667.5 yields 164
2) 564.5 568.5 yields 186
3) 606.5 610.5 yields 162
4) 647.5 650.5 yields 138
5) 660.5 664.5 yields 160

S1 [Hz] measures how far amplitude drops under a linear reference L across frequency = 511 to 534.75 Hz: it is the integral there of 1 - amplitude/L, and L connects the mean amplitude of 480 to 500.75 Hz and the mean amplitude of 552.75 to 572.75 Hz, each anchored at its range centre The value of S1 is -2.83 Hz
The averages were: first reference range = 140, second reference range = 188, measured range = 181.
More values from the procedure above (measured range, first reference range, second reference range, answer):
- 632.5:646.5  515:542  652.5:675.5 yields 4.1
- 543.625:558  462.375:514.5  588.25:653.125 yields -4.2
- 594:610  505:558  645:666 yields -0.2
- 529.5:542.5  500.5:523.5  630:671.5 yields -1.6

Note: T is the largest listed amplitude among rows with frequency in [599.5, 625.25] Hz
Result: 173.2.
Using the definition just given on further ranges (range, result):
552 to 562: 196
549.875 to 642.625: 196.4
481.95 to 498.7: 160.6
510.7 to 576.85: 208.5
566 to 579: 188.9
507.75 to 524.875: 182.7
